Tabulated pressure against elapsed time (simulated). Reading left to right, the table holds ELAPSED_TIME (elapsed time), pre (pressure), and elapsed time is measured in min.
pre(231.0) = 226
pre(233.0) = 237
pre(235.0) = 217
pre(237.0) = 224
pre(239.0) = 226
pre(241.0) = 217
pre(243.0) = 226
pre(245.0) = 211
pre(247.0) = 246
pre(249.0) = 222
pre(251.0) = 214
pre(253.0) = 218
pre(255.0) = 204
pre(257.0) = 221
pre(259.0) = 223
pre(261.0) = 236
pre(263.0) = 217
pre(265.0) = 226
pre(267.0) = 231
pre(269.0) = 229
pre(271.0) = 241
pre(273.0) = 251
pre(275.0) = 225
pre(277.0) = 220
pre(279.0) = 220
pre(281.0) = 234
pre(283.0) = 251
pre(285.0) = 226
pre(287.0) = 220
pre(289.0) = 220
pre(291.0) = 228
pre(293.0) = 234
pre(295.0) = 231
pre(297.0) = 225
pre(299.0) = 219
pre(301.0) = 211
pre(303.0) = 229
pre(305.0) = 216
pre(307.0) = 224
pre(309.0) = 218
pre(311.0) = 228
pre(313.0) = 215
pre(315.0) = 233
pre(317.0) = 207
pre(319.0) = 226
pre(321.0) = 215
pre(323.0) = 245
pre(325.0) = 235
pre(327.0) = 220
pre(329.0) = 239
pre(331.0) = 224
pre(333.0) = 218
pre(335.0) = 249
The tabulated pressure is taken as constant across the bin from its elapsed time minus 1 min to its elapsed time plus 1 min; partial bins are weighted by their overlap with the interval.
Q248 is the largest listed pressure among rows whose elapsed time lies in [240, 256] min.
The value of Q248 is 246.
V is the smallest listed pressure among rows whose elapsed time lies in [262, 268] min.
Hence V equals 217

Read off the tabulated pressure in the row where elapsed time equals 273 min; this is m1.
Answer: 251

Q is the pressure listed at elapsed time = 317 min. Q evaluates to 207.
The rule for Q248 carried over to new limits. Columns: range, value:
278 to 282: 234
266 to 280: 251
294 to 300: 231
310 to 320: 233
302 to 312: 229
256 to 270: 236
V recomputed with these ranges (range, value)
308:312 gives 218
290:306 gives 211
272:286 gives 220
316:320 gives 207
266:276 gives 225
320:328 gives 215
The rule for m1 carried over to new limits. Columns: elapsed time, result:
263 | 217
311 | 228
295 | 231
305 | 216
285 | 226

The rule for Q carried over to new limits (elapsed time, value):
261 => 236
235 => 217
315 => 233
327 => 220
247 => 246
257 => 221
